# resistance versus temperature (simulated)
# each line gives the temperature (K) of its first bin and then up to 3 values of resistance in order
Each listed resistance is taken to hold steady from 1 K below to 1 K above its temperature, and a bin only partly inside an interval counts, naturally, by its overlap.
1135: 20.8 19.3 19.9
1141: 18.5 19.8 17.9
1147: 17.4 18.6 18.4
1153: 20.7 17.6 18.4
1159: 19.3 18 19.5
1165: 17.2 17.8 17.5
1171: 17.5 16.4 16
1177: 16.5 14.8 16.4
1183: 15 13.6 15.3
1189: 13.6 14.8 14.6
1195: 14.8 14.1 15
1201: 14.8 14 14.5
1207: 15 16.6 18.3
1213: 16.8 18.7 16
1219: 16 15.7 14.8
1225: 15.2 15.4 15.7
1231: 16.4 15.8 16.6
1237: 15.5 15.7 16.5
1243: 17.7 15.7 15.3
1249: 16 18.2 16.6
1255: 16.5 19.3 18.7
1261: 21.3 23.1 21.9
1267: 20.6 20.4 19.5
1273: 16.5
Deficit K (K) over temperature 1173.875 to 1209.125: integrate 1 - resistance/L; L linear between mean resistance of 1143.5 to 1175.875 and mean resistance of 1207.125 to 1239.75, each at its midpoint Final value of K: 4.5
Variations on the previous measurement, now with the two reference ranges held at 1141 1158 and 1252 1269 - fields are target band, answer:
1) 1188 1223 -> 6.8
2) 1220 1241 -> 4.0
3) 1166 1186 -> 2.9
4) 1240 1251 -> 1.8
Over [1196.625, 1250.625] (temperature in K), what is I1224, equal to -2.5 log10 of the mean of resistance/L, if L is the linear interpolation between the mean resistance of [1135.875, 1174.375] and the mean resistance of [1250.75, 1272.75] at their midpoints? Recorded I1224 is 0.20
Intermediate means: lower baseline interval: 18.4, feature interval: 15.9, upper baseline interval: 19.6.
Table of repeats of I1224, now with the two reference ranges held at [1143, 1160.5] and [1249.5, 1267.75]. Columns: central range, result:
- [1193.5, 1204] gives 0.289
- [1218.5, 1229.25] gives 0.237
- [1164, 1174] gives 0.088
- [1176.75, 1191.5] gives 0.253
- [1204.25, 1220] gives 0.157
